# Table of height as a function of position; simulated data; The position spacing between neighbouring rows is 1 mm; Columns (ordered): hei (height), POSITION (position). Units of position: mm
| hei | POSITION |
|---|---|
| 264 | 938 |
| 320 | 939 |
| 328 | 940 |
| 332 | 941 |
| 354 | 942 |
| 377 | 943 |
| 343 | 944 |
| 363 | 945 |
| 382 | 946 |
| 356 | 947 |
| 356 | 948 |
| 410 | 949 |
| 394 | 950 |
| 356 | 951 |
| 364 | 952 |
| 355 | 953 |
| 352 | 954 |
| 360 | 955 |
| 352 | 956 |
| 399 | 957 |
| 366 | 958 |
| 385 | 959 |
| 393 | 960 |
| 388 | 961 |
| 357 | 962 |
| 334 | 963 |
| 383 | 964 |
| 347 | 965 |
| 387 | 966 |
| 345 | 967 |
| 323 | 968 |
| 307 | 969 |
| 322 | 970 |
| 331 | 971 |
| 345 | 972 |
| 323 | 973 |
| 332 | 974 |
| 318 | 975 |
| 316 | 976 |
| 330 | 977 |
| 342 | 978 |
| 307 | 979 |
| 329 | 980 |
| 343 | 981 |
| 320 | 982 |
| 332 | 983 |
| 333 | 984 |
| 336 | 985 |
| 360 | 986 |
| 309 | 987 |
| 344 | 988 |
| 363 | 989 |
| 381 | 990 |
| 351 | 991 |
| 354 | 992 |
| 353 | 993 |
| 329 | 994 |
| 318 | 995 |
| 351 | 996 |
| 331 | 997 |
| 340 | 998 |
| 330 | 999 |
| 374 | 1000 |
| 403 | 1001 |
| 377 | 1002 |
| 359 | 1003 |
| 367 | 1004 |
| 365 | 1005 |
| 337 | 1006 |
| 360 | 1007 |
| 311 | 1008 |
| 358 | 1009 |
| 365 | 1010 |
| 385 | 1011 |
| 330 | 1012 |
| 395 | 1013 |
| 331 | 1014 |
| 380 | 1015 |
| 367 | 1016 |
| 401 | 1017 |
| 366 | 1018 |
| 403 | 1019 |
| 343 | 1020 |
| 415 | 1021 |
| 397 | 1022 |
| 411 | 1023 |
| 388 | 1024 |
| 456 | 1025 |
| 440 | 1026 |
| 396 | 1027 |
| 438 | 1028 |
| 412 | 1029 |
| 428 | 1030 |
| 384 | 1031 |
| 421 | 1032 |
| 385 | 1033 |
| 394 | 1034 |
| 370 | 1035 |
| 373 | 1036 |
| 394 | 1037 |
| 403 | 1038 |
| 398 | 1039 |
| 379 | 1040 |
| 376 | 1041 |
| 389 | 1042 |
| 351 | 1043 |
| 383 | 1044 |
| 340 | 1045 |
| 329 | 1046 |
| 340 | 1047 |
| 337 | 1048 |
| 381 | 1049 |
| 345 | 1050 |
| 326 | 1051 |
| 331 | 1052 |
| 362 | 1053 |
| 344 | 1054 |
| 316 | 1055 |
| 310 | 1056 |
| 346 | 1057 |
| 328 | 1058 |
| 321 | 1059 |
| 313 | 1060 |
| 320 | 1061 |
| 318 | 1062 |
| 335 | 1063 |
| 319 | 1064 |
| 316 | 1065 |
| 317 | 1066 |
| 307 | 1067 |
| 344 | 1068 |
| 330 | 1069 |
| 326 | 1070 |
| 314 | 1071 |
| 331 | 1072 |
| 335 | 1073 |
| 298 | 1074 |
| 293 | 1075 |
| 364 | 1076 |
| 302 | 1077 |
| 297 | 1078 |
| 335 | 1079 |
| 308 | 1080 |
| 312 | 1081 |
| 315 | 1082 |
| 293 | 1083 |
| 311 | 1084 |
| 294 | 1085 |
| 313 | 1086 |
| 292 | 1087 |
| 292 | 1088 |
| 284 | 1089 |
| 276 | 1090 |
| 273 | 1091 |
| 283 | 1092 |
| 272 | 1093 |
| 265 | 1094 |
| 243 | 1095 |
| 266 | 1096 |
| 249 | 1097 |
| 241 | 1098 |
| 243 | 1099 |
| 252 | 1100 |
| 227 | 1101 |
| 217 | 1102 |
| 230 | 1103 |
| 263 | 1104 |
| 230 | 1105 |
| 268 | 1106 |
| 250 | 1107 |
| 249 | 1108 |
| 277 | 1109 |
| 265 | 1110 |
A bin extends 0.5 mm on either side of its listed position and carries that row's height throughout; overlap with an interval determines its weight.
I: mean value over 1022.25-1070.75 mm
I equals 362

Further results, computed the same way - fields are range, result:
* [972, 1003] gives 341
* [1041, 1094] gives 321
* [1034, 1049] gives 370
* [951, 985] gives 346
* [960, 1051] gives 362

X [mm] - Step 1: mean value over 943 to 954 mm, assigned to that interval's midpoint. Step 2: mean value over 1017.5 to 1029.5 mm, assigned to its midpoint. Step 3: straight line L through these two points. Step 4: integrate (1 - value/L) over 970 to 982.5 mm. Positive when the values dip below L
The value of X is 1.8 mm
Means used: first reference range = 368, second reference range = 405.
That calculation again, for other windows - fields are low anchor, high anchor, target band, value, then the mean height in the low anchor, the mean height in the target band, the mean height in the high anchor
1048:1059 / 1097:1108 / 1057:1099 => -1.89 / 338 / 303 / 243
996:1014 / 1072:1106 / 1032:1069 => -3.81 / 357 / 349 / 281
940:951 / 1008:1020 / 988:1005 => 0.54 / 364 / 355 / 367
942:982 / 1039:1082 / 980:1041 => -4.89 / 353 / 370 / 333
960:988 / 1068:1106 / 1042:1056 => -1.92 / 338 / 345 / 286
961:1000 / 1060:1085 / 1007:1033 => -4.59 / 339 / 388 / 318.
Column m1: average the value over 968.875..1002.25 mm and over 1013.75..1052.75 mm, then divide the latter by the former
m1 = 1.13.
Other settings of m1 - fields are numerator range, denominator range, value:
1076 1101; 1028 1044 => 0.73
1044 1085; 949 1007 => 0.93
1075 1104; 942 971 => 0.77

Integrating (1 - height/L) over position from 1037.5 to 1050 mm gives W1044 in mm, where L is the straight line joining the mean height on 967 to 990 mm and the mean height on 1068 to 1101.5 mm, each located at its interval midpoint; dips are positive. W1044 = -2.4 mm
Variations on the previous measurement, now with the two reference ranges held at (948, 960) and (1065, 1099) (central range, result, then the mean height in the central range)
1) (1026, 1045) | -3.93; 393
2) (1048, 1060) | -0.82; 336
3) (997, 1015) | -0.82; 358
